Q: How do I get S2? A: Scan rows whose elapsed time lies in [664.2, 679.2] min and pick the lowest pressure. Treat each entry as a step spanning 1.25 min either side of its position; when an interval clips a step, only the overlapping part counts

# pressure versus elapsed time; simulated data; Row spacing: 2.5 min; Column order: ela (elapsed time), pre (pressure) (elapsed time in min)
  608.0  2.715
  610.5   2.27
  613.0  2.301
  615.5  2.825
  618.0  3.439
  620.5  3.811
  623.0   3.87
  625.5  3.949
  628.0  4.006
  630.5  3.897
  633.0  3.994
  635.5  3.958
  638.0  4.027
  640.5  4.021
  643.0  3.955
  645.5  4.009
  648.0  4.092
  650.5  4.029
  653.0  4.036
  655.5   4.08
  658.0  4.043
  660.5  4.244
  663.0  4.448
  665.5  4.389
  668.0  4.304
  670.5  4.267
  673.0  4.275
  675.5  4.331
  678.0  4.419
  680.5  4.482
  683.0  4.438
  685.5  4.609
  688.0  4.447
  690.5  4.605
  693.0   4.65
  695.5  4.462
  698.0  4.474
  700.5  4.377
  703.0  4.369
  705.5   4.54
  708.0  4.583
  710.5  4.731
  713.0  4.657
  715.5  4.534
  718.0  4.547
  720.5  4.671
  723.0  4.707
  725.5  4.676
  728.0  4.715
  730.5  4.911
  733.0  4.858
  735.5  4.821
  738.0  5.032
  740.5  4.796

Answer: 4.267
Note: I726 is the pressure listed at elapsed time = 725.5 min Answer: 4.676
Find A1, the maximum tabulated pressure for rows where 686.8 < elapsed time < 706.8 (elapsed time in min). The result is 4.65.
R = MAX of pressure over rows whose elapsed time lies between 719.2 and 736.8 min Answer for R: 4.911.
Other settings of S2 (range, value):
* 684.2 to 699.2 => 4.447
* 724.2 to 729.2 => 4.676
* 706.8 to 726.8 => 4.534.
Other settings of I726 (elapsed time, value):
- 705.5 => 4.54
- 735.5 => 4.821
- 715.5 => 4.534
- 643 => 3.955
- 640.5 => 4.021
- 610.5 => 2.27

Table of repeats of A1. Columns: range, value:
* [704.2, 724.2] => 4.731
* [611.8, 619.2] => 3.439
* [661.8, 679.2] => 4.448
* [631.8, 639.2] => 4.027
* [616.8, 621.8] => 3.811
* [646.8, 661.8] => 4.244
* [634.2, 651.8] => 4.092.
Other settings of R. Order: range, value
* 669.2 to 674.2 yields 4.275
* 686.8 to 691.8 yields 4.605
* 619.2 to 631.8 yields 4.006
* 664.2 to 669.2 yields 4.389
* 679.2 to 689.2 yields 4.609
